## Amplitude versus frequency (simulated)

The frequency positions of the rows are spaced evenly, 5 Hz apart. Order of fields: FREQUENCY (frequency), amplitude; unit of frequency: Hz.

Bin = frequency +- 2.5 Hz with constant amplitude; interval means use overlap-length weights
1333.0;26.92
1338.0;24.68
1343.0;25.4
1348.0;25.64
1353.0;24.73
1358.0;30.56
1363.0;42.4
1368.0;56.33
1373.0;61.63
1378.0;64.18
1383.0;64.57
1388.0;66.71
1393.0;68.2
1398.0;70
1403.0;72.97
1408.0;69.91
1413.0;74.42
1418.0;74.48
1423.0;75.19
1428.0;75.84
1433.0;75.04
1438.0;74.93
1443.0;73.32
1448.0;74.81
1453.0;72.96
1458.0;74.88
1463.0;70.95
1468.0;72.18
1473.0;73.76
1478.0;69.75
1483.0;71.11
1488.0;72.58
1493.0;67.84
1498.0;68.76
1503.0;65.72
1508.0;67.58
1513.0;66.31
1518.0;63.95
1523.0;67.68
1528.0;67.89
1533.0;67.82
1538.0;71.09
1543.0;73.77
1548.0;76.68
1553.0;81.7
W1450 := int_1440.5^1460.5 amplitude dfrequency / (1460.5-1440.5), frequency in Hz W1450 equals 74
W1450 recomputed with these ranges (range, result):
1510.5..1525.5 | 66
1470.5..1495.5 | 71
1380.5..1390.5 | 65.6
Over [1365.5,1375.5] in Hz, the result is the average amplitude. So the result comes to 59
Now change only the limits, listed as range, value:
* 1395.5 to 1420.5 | 72.4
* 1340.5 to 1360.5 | 26.6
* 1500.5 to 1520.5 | 65.9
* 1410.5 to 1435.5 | 75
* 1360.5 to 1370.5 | 49.4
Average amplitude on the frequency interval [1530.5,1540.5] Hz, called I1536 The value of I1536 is 69.5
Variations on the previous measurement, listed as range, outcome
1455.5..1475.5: 72.9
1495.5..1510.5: 67.4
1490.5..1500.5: 68.3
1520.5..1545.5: 69.7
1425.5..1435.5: 75.4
